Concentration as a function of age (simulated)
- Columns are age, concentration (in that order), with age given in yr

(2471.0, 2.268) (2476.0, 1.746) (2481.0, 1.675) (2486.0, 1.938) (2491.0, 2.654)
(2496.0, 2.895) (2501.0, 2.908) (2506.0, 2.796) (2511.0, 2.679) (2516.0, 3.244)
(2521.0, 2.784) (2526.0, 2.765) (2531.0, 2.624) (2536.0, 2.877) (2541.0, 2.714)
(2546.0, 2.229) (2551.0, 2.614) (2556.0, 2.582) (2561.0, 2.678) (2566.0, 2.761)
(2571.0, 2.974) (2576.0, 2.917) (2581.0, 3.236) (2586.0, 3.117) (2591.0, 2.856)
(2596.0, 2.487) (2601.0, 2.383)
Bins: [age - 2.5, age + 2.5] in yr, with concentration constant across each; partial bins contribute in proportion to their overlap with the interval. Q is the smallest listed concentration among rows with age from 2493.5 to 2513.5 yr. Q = 2.679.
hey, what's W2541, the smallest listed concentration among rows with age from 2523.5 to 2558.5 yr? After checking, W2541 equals 2.229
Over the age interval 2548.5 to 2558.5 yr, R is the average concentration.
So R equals 2.6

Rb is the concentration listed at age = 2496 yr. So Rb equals 2.895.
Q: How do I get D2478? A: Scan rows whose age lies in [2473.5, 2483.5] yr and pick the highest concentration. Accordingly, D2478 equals 1.746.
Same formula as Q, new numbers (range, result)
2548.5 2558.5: 2.582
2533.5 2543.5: 2.714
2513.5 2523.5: 2.784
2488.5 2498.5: 2.654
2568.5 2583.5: 2.917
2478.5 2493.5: 1.675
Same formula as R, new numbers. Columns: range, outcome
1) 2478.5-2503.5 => 2.41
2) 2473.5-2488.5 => 1.79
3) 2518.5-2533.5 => 2.72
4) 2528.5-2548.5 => 2.61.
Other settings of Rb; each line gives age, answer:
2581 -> 3.236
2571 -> 2.974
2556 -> 2.582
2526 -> 2.765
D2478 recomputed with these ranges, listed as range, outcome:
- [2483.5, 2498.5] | 2.895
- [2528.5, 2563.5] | 2.877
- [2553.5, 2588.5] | 3.236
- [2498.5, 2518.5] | 3.244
